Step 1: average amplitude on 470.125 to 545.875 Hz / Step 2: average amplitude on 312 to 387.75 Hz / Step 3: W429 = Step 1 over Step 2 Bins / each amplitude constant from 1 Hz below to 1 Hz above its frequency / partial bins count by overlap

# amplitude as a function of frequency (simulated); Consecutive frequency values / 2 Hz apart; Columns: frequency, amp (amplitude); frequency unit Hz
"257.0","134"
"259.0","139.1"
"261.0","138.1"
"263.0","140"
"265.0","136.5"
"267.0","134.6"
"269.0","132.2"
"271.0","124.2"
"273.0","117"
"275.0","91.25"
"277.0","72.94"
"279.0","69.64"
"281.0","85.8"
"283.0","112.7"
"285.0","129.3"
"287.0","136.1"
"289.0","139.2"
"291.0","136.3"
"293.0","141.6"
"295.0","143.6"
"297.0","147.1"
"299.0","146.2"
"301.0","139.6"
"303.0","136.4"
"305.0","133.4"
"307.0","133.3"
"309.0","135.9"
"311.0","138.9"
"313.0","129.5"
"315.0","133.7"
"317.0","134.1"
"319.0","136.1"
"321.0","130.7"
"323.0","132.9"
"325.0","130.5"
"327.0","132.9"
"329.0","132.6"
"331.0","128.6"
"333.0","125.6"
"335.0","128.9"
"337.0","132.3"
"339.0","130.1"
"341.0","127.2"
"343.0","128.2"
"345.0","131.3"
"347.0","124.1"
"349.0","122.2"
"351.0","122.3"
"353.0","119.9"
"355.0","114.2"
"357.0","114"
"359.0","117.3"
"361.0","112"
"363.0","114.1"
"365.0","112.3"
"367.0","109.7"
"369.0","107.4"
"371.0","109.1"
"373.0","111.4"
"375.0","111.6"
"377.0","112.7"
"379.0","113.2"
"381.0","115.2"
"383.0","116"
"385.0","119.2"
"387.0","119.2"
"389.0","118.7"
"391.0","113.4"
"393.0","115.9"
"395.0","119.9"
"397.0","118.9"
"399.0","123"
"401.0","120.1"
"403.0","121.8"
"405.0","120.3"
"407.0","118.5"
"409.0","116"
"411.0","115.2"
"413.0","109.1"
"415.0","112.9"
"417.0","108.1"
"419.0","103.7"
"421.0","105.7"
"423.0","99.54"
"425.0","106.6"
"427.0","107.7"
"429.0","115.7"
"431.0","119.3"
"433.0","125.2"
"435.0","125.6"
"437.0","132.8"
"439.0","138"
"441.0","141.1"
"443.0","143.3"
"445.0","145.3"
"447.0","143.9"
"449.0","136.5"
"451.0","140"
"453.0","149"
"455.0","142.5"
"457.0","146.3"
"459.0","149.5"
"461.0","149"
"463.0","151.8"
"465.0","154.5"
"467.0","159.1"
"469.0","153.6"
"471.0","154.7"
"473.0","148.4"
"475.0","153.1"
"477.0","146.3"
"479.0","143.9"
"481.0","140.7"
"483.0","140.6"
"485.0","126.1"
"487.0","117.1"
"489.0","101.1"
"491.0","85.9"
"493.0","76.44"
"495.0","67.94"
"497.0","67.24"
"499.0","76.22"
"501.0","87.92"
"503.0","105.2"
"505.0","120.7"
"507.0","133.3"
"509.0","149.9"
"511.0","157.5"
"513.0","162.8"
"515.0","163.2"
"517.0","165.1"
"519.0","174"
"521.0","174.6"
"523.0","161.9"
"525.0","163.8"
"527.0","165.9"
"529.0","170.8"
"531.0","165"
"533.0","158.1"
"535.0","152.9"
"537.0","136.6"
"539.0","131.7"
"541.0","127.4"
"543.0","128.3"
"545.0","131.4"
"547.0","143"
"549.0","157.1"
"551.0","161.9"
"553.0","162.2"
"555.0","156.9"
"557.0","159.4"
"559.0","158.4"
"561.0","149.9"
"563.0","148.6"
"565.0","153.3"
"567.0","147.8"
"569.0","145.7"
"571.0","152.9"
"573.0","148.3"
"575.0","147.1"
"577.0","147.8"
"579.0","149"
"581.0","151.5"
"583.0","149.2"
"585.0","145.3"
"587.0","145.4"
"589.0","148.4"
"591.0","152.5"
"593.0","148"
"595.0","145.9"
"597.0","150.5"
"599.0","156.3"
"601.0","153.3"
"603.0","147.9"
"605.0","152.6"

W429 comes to 1.1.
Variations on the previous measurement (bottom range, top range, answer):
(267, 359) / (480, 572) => 1.10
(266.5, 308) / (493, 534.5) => 1.12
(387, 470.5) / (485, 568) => 1.08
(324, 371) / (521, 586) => 1.24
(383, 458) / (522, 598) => 1.22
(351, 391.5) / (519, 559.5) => 1.35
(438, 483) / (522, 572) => 1.03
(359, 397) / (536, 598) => 1.29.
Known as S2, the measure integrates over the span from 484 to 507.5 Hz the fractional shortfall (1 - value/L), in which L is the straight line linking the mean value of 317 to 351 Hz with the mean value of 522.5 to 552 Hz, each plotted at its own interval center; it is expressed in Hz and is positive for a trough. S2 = 7.99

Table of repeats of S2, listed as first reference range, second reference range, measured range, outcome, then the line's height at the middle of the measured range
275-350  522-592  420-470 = 1.8 Hz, 140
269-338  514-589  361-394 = 5.2 Hz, 135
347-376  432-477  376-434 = 6.1 Hz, 129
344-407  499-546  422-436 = 1.4 Hz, 127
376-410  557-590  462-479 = -2.7 Hz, 131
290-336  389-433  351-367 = 1.3 Hz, 125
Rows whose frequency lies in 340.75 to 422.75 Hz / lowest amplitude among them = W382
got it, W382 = 103.7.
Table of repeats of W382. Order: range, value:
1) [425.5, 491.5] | 85.9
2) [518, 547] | 127.4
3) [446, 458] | 136.5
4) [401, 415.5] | 109.1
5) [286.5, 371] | 107.4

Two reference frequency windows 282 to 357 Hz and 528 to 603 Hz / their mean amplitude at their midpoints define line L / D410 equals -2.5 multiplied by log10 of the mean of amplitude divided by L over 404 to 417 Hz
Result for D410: 0.202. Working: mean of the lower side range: 132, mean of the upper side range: 150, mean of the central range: 115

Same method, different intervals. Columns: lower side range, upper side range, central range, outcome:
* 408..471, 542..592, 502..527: -0.08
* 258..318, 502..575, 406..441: 0.21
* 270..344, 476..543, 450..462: -0.11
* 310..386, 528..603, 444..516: 0.06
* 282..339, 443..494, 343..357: 0.11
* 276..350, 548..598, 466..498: 0.16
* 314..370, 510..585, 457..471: -0.08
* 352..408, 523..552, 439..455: -0.10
